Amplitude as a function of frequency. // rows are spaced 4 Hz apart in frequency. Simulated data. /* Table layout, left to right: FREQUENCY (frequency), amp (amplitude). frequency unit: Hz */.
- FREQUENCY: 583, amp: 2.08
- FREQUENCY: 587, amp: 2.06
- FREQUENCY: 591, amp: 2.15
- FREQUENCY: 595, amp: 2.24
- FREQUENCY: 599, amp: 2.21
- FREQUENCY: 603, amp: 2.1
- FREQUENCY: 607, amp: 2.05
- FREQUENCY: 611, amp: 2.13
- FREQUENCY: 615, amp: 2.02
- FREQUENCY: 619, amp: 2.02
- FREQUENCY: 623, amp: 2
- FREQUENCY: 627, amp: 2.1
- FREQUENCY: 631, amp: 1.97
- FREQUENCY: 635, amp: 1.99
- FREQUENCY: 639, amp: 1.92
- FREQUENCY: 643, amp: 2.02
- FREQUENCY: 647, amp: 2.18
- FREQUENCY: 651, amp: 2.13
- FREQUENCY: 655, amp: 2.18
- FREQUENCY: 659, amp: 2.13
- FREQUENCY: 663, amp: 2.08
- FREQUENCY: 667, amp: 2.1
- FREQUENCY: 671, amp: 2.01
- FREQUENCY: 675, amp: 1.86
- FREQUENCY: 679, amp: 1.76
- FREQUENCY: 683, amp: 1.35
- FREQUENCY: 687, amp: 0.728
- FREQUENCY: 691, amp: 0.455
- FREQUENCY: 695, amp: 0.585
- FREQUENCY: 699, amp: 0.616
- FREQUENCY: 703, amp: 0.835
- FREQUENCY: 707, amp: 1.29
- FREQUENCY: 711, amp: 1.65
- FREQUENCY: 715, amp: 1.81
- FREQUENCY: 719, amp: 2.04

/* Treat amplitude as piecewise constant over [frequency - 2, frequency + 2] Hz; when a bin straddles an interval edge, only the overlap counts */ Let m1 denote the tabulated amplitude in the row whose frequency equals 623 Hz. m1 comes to 2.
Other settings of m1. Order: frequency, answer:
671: 2.01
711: 1.65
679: 1.76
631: 1.97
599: 2.21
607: 2.05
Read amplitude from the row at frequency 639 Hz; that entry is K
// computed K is 1.92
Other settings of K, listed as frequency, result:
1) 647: 2.18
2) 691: 0.455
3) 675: 1.86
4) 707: 1.29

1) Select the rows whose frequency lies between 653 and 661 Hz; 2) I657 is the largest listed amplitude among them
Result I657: 2.18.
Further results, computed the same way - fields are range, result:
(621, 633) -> 2.1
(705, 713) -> 1.65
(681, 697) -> 1.35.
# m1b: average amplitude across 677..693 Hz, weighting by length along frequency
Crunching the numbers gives 1.07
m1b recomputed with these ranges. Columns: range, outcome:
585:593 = 2.1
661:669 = 2.09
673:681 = 1.81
